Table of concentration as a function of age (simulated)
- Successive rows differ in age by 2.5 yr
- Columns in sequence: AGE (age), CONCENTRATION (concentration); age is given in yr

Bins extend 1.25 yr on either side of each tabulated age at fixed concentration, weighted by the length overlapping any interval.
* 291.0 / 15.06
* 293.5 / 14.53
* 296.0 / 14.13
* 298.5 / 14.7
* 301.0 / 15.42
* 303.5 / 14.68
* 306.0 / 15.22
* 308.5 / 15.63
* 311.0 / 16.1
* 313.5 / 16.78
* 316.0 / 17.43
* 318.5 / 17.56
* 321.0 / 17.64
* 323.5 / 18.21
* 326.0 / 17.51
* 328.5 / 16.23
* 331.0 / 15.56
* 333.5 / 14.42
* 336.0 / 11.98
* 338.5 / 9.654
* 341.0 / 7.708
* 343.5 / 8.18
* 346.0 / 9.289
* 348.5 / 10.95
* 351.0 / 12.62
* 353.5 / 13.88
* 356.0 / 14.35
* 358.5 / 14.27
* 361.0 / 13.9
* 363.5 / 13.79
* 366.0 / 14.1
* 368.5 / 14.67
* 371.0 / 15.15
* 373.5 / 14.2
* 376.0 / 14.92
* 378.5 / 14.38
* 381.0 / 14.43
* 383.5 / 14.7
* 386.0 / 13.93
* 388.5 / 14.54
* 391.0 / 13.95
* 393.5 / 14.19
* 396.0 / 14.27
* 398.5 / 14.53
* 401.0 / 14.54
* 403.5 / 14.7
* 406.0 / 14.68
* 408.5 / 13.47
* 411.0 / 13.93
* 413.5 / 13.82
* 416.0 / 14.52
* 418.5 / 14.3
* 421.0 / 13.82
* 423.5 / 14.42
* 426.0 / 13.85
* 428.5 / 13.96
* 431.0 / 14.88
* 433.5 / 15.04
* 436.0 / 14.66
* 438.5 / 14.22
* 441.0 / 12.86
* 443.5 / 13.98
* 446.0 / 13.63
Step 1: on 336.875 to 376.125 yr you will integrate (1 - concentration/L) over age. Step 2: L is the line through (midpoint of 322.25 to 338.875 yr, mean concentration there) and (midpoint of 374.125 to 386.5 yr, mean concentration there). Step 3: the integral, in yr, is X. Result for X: 5.9 yr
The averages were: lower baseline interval 15.1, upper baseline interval 14.5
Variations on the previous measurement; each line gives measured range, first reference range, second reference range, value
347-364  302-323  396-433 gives 2.4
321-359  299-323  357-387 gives 5.7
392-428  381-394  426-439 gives 0.5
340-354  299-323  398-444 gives 4.7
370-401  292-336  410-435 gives 0.8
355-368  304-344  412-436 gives 0.5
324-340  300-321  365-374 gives 1.4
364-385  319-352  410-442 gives -1.4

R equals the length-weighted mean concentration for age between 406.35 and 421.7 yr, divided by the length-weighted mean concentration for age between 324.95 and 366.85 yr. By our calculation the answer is 1.09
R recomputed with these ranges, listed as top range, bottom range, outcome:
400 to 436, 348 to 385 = 1.01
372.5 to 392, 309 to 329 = 0.84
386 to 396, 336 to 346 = 1.57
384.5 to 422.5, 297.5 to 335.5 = 0.88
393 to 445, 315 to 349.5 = 1.04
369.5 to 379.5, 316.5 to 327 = 0.83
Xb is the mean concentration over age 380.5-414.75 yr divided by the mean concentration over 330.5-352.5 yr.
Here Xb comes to 1.29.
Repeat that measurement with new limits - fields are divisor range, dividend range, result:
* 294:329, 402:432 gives 0.88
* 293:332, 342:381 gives 0.82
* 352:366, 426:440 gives 1.03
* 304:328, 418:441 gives 0.85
